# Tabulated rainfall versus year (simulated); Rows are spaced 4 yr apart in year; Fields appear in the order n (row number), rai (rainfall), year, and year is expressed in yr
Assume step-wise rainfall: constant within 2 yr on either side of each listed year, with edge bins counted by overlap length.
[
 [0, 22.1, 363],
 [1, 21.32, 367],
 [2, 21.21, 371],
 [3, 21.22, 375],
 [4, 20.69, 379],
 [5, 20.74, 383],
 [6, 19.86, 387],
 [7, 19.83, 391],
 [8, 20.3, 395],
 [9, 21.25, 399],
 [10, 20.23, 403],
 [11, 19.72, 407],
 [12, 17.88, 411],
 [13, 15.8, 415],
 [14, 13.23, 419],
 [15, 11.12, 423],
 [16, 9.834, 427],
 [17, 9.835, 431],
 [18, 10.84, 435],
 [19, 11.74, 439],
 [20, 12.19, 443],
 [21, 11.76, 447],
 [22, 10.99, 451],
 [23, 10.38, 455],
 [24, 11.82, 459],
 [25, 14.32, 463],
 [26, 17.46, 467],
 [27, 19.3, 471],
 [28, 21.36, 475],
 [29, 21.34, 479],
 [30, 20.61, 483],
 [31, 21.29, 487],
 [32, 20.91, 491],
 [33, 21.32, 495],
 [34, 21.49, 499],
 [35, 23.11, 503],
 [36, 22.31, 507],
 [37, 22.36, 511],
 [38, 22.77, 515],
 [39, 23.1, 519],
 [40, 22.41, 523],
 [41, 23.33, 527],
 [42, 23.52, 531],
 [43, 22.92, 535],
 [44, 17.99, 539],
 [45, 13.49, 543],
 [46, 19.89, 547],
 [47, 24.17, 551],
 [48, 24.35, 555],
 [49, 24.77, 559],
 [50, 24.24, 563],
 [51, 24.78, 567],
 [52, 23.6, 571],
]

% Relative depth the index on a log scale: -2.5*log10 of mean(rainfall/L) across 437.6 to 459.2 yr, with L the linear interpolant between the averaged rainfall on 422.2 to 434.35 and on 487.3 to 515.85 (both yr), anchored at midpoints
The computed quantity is 0.17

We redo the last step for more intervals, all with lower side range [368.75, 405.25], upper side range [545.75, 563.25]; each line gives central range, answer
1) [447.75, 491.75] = 0.286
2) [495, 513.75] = 0.021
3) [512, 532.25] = 0.001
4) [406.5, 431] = 0.455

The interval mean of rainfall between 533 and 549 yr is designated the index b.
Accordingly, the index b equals 18.6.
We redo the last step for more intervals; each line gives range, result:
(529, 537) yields 23.2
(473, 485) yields 21.1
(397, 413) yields 19.8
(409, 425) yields 14.5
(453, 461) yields 11.1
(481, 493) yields 20.9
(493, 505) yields 22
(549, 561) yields 24.4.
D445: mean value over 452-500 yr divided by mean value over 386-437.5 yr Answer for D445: 1.1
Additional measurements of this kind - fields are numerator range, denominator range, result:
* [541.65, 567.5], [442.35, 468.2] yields 1.77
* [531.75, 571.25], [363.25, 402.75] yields 1.06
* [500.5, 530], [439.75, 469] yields 1.80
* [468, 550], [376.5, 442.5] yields 1.30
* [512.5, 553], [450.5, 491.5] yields 1.23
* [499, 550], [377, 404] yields 1.05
